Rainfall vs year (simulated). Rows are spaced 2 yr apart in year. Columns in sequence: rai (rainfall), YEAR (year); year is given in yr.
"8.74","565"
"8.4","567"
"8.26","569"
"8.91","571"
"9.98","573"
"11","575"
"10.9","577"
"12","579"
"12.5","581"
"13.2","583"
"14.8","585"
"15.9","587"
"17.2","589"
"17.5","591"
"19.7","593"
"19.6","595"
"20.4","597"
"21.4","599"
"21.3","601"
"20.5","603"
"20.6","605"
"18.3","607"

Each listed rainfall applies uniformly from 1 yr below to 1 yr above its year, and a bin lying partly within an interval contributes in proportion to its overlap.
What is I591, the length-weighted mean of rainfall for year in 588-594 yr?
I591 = 18.1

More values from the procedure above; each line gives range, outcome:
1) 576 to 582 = 11.8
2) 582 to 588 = 14.6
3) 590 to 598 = 19.3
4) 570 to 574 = 9.45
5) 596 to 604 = 20.9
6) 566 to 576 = 9.31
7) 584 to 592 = 16.4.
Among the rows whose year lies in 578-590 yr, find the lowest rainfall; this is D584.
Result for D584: 12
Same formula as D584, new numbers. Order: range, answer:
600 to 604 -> 20.5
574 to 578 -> 10.9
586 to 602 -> 15.9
